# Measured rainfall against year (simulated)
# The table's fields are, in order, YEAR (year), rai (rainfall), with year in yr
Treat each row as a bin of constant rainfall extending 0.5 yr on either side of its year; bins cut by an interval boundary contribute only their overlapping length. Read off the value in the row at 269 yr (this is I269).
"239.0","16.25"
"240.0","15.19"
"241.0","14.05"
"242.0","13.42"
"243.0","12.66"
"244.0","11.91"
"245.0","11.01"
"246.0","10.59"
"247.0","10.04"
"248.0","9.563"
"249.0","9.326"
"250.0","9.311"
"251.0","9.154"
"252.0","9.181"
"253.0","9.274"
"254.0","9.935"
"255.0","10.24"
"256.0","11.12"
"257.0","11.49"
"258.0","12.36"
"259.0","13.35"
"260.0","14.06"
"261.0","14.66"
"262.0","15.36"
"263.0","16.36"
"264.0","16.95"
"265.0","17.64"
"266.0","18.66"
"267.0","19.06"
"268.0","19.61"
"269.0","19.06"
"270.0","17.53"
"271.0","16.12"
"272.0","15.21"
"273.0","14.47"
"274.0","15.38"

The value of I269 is 19.06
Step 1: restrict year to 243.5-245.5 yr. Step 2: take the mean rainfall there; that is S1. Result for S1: 11.5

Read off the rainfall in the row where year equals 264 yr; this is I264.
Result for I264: 16.95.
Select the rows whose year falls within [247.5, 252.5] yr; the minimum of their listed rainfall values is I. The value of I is 9.154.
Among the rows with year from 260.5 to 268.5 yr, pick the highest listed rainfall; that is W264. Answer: 19.61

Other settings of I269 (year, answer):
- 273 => 14.47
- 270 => 17.53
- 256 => 11.12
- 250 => 9.311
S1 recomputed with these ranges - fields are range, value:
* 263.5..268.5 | 18.4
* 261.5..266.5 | 17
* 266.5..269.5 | 19.2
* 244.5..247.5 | 10.5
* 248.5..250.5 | 9.32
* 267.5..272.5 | 17.5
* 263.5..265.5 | 17.3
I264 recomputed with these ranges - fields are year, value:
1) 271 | 16.12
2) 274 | 15.38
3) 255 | 10.24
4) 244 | 11.91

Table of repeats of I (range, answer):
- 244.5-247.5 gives 10.04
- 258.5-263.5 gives 13.35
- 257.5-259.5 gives 12.36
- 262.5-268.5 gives 16.36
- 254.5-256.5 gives 10.24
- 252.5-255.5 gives 9.274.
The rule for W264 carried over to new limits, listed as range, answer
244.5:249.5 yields 11.01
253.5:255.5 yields 10.24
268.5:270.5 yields 19.06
